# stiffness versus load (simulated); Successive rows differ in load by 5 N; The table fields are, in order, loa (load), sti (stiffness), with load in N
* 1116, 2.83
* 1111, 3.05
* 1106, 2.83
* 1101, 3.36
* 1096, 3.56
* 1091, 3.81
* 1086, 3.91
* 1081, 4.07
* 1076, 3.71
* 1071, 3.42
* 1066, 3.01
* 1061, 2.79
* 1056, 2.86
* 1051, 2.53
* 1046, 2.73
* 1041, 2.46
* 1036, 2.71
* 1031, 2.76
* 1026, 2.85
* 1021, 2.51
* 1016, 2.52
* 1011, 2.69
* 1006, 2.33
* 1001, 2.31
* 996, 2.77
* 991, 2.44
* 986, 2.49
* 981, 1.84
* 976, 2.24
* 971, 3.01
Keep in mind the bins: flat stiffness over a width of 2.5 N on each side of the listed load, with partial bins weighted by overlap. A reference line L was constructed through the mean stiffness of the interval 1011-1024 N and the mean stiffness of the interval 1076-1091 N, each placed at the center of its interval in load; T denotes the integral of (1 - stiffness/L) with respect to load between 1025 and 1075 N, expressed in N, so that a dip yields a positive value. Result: 5.91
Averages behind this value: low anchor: 2.56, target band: 2.84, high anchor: 3.91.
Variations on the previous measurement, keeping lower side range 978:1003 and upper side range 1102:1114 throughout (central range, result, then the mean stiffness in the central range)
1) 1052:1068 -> -0.7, 2.85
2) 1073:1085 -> -4.4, 3.87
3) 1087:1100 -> -3.4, 3.67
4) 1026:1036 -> -0.7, 2.77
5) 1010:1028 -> -0.8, 2.63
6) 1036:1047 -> 0.1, 2.6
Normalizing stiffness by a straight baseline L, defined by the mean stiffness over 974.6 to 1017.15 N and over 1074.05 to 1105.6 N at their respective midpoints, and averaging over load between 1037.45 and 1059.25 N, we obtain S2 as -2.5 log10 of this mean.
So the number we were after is 0.17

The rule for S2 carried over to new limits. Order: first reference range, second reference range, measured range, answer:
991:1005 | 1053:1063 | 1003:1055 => 0.019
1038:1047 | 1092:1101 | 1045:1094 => -0.076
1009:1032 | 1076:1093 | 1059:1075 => 0.139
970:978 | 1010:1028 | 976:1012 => 0.094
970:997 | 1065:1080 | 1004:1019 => 0.097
